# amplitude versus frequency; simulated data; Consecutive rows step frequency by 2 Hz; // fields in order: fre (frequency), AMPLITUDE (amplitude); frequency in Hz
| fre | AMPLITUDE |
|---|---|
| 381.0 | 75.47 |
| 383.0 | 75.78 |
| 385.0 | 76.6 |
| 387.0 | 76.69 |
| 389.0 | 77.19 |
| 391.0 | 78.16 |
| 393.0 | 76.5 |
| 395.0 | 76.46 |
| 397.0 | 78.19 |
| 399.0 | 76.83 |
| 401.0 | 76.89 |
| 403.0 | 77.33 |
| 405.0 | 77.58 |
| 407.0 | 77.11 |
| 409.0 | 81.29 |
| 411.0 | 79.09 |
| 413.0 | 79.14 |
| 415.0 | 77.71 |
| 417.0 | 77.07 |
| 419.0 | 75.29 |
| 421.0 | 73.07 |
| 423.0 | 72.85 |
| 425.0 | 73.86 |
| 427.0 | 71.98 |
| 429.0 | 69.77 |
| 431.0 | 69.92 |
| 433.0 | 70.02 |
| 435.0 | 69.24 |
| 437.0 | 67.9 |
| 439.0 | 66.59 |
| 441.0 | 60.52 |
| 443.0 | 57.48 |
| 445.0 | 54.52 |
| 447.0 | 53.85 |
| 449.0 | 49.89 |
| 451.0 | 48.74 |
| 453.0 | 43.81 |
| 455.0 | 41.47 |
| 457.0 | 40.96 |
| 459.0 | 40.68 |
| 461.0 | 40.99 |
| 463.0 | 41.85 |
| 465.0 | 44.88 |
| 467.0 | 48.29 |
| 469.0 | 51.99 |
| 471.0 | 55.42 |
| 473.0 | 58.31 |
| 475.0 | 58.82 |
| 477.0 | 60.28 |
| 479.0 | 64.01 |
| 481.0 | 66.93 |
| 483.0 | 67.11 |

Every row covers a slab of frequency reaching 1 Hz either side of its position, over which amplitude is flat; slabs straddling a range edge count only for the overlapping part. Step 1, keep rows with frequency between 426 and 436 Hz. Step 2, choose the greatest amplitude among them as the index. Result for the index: 71.98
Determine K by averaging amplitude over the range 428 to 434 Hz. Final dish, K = 69.9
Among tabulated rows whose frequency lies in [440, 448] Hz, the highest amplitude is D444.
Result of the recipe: 60.52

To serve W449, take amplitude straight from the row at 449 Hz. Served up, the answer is 49.89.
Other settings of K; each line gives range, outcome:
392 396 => 76.5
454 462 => 41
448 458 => 45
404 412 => 78.8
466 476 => 54.6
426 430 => 70.9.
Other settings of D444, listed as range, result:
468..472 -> 55.42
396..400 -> 78.19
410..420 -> 79.14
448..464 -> 49.89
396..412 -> 81.29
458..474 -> 58.31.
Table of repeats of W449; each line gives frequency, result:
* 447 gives 53.85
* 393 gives 76.5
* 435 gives 69.24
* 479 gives 64.01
